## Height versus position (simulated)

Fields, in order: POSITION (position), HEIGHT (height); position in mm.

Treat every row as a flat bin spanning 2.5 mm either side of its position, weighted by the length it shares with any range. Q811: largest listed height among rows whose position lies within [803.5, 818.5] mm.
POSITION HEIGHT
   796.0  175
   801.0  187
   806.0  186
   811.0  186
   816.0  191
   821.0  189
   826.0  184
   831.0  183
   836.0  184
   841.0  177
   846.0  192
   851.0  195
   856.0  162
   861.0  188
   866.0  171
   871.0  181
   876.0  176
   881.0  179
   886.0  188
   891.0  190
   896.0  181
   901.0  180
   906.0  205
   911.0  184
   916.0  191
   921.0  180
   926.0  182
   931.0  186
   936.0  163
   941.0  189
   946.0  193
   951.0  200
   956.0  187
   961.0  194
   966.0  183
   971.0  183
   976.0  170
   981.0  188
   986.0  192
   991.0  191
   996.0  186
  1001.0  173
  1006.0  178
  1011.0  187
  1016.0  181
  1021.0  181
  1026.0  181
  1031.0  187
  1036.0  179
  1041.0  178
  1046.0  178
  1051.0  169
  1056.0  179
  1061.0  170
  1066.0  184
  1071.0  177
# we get 191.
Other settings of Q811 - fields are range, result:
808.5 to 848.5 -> 192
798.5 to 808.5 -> 187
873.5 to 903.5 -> 190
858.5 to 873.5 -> 188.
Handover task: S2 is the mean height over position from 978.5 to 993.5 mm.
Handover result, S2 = 190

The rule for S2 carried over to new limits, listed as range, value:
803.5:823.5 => 188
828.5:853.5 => 186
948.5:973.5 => 189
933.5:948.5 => 182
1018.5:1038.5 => 182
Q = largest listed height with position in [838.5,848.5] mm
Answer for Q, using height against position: 192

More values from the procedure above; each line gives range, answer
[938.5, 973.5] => 200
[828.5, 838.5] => 184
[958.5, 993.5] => 194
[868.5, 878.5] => 181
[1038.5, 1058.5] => 179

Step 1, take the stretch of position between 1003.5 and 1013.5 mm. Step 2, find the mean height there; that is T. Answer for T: 182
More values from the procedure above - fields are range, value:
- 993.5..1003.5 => 180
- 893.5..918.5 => 188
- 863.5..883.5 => 177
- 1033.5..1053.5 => 176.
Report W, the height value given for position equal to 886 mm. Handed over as 188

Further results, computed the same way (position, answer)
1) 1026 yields 181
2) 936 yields 163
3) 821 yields 189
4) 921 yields 180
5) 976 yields 170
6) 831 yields 183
